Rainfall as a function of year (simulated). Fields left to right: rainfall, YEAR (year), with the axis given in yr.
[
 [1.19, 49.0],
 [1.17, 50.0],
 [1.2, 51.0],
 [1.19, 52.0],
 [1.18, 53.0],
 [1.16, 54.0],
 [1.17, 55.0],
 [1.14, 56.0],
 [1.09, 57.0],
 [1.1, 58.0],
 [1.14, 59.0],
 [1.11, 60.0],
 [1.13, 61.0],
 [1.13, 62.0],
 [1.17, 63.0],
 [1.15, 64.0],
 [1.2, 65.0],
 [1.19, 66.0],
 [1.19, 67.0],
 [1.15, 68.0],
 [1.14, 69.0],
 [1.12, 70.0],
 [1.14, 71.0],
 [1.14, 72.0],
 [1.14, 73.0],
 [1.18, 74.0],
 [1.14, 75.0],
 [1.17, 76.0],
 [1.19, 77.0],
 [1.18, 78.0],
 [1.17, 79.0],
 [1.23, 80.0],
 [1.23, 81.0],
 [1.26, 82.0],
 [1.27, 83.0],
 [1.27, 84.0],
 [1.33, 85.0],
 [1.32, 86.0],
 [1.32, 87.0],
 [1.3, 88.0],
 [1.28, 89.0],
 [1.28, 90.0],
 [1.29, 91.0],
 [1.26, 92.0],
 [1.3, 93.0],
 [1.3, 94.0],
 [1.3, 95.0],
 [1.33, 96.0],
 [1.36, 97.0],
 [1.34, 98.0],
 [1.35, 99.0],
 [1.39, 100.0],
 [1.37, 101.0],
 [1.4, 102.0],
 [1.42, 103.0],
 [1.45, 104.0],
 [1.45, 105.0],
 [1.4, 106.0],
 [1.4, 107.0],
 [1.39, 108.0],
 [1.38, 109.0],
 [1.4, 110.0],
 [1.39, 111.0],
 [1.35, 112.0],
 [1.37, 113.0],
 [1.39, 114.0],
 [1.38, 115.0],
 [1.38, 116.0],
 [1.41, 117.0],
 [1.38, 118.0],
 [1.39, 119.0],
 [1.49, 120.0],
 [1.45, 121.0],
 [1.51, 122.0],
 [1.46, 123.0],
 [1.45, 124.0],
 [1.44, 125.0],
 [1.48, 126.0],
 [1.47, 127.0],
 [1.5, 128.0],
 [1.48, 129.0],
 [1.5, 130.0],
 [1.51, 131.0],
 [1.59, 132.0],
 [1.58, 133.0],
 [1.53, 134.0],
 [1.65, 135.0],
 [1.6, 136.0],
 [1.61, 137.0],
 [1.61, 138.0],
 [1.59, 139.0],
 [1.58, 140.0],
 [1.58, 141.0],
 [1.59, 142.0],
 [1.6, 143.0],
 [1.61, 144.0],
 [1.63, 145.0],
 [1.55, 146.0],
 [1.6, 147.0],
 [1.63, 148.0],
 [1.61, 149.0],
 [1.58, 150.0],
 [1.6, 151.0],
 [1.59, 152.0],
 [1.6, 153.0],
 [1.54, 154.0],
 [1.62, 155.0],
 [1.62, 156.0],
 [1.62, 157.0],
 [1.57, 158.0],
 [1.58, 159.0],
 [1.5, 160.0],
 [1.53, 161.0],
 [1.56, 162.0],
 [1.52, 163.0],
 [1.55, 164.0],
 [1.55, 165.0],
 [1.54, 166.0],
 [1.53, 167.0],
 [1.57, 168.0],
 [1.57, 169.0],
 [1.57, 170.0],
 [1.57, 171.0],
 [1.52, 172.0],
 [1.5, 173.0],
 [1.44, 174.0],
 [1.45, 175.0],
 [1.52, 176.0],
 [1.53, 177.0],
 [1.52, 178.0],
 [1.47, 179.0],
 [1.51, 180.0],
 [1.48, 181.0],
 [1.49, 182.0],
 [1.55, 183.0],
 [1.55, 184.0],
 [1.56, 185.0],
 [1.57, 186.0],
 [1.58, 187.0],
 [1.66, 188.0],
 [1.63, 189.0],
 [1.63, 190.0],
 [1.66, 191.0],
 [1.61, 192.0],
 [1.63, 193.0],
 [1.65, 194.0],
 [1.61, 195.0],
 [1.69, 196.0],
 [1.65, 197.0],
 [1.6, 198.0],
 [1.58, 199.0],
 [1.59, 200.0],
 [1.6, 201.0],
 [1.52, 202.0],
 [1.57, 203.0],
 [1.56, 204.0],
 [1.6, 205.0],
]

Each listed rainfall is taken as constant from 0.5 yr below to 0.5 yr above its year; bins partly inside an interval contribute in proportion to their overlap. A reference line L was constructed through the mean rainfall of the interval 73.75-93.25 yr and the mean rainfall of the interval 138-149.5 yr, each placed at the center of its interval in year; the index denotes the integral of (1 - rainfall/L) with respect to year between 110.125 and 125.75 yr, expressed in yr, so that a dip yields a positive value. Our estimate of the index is 0.3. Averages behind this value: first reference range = 1.25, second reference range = 1.6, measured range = 1.42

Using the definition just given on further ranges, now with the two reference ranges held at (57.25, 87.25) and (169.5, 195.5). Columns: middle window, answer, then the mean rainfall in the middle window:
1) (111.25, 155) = -4.14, 1.52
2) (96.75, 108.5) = -0.98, 1.39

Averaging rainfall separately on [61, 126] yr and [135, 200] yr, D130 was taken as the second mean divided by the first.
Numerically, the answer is 1.21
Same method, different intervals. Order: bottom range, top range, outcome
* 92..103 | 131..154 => 1.19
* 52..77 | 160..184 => 1.32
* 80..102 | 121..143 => 1.18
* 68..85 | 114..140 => 1.26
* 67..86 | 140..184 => 1.30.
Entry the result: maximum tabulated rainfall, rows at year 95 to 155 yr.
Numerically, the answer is 1.65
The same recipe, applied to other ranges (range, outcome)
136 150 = 1.63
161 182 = 1.57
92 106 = 1.45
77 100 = 1.39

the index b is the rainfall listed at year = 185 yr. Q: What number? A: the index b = 1.56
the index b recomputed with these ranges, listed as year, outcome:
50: 1.17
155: 1.62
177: 1.53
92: 1.26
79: 1.17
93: 1.3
